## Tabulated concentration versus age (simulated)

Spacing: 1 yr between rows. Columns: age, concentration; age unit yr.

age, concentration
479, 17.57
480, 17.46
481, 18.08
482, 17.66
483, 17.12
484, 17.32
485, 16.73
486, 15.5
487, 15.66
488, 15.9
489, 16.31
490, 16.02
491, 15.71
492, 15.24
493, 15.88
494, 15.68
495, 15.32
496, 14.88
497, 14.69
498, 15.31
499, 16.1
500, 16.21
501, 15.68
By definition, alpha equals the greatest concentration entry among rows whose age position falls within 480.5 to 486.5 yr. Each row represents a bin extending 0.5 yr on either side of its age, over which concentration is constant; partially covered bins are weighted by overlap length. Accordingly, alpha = 18.08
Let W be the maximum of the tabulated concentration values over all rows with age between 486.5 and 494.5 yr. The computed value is 16.31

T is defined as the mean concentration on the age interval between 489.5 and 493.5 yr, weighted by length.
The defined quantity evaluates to 15.7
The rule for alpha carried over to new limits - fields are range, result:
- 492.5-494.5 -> 15.88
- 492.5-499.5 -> 16.1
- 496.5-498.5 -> 15.31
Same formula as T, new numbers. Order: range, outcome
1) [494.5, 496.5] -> 15.1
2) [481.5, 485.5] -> 17.2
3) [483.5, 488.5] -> 16.2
